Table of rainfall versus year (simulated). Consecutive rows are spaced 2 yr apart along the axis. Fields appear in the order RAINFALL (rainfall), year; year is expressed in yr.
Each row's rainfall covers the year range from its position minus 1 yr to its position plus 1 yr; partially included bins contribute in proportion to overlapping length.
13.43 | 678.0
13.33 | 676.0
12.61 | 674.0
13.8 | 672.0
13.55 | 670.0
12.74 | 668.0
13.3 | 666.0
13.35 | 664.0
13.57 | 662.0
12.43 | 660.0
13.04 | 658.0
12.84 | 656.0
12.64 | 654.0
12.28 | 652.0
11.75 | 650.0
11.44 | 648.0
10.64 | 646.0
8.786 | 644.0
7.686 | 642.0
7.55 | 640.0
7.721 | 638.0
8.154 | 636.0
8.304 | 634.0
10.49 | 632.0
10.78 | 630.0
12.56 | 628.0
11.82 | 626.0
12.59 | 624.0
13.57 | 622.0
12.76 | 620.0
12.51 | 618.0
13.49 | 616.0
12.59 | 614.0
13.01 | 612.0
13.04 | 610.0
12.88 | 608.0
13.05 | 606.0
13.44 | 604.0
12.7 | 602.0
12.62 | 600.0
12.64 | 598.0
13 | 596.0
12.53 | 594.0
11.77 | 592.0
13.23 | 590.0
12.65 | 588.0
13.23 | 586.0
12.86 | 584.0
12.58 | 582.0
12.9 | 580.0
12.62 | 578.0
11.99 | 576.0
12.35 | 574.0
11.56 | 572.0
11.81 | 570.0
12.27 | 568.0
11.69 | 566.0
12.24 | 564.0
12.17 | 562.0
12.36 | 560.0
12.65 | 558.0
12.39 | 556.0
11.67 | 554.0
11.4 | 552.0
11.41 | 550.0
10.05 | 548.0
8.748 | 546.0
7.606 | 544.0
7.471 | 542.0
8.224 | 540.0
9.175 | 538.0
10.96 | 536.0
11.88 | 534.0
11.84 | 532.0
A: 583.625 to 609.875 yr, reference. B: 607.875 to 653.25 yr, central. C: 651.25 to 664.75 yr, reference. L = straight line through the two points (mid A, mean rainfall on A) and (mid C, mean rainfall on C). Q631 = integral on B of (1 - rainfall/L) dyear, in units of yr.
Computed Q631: 6.1 yr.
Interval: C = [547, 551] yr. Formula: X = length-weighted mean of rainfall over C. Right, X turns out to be 10.7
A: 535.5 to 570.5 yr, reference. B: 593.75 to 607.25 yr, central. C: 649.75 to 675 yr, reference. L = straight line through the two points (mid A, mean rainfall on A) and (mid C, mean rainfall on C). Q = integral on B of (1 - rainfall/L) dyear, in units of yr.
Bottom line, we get -1.3 yr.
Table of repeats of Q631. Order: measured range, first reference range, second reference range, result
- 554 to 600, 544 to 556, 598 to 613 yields -2.9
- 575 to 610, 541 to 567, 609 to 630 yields -2.3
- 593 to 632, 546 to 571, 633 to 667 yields -4.9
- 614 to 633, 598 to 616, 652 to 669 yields 0.9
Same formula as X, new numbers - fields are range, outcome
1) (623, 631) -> 11.9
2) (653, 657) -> 12.7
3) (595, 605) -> 12.9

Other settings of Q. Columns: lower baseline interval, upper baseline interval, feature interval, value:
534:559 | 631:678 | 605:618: -2.4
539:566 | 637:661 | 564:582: -2.5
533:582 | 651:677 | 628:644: 4.6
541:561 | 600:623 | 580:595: -0.9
